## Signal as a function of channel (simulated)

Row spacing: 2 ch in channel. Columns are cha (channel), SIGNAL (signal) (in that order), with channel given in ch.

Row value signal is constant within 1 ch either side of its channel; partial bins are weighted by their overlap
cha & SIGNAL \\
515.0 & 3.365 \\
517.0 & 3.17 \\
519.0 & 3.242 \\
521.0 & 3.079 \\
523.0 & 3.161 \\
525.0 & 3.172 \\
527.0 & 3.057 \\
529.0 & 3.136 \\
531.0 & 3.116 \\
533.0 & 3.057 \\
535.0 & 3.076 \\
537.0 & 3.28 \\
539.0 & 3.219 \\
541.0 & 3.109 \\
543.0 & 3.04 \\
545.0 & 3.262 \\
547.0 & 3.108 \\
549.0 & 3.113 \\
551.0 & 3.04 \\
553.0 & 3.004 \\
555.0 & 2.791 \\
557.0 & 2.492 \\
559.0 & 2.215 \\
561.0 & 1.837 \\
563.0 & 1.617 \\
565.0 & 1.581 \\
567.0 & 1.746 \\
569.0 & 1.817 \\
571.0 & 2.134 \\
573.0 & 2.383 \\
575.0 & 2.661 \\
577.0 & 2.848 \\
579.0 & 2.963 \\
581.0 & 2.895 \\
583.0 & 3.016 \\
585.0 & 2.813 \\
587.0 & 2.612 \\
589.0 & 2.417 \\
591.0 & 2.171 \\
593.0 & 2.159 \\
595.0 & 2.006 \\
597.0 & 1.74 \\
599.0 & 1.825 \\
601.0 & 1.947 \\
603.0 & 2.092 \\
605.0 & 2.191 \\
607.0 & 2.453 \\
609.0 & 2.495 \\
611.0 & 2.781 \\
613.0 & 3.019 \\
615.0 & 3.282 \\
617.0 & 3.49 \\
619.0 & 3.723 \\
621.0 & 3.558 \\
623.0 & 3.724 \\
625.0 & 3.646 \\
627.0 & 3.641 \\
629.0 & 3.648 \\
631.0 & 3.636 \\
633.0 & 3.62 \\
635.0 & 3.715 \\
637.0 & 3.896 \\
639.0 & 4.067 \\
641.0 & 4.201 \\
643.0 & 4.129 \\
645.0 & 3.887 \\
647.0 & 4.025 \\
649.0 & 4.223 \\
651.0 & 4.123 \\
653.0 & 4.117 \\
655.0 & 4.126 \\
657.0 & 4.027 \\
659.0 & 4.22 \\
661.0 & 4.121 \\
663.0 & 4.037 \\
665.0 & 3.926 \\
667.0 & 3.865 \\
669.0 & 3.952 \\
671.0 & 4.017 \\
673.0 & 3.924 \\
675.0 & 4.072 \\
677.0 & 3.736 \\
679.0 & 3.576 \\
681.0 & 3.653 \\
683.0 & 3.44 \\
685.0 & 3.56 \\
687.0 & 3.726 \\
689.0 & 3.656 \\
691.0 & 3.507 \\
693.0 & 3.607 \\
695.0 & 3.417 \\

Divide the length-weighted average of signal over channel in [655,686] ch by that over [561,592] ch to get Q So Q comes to 1.64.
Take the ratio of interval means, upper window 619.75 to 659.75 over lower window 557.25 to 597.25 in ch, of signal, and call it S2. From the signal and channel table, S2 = 1.7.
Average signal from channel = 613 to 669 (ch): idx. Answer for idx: 3.86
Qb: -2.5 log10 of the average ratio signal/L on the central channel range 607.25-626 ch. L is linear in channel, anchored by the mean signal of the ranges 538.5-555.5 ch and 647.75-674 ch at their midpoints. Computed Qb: 0.13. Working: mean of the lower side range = 3.08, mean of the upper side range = 4.05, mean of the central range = 3.27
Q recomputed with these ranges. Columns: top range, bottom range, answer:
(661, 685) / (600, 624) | 1.32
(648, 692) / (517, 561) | 1.29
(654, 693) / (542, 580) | 1.53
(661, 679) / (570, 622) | 1.51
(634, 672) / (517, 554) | 1.29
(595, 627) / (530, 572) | 1.06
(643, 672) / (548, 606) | 1.72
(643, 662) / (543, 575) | 1.68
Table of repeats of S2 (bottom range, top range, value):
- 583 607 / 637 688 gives 1.77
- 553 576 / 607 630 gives 1.54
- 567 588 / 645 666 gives 1.59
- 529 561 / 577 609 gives 0.80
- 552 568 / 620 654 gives 1.79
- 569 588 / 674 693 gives 1.38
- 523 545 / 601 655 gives 1.12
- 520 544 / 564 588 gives 0.79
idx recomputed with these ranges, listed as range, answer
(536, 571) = 2.59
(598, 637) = 3.1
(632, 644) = 3.94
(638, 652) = 4.09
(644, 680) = 4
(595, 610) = 2.1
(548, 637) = 2.71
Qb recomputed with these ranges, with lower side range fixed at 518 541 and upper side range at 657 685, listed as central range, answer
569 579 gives 0.33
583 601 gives 0.47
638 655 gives -0.10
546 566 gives 0.30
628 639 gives -0.01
